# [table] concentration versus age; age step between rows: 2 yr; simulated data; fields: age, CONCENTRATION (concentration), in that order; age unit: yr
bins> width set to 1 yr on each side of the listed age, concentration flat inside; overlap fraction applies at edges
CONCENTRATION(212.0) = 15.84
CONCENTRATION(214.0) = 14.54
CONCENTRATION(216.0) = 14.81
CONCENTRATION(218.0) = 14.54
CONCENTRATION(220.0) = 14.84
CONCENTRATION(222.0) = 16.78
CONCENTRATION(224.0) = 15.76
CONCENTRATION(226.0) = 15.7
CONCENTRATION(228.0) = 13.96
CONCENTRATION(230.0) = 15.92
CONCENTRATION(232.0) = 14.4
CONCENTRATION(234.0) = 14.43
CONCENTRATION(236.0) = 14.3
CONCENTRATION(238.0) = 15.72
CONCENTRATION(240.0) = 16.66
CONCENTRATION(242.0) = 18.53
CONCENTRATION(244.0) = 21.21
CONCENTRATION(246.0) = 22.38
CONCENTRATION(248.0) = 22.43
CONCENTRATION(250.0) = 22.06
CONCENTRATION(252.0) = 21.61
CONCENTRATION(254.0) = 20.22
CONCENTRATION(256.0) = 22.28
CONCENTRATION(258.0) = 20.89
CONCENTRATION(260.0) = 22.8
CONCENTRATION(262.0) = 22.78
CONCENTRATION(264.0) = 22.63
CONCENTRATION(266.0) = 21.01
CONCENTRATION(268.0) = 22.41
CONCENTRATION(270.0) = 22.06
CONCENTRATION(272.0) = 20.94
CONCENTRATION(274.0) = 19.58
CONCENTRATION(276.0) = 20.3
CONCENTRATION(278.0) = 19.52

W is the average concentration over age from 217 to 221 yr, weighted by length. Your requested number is 14.7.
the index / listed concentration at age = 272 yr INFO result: 20.94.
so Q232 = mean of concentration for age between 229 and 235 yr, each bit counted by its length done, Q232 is 14.9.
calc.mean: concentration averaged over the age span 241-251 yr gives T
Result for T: 21.3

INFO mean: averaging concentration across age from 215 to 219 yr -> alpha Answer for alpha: 14.7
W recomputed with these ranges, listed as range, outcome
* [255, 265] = 22.3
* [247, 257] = 21.7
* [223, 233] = 15.1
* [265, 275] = 21.2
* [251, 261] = 21.6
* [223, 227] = 15.7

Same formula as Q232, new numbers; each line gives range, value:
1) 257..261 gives 21.8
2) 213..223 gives 15.1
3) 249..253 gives 21.8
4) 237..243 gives 17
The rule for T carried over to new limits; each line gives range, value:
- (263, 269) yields 22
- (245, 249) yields 22.4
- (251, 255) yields 20.9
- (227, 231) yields 14.9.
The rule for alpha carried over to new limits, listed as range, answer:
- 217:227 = 15.5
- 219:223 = 15.8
